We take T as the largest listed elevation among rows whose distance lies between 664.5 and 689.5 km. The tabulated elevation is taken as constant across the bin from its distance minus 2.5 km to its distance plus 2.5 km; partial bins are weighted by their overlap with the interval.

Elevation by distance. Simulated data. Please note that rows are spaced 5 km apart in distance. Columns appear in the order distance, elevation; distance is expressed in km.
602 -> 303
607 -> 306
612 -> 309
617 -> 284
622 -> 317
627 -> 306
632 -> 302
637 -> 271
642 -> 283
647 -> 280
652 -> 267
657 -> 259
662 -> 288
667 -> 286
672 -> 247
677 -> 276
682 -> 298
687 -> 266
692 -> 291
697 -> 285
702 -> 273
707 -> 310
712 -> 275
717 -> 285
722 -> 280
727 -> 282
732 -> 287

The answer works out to 298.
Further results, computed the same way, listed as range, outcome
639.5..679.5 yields 288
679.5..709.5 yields 310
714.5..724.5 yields 285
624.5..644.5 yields 306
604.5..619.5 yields 309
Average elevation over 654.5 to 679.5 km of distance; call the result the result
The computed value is 271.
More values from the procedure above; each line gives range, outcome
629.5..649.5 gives 284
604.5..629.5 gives 304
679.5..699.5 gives 285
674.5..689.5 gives 280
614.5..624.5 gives 300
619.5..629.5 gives 312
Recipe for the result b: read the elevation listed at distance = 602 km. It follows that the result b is 303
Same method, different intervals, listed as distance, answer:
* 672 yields 247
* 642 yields 283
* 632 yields 302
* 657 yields 259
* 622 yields 317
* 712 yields 275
